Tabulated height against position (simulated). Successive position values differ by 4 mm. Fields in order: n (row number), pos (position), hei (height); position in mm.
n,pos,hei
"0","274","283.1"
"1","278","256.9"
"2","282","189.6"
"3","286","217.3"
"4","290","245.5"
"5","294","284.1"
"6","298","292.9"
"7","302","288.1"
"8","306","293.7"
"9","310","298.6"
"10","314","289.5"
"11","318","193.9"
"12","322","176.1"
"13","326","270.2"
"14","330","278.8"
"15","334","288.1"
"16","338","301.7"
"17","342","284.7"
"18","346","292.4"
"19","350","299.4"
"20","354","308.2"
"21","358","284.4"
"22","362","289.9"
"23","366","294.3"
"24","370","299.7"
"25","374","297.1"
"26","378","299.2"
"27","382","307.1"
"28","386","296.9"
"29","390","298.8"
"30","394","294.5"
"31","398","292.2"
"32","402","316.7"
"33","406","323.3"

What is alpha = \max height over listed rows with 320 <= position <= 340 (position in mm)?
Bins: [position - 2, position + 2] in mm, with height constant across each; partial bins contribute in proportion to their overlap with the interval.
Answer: 301.7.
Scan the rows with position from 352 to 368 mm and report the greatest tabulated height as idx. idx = 308.2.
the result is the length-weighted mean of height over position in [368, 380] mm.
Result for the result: 299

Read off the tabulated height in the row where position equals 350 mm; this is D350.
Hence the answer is 299.4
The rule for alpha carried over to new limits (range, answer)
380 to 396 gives 307.1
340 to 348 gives 292.4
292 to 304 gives 292.9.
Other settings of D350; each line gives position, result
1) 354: 308.2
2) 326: 270.2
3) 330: 278.8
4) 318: 193.9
